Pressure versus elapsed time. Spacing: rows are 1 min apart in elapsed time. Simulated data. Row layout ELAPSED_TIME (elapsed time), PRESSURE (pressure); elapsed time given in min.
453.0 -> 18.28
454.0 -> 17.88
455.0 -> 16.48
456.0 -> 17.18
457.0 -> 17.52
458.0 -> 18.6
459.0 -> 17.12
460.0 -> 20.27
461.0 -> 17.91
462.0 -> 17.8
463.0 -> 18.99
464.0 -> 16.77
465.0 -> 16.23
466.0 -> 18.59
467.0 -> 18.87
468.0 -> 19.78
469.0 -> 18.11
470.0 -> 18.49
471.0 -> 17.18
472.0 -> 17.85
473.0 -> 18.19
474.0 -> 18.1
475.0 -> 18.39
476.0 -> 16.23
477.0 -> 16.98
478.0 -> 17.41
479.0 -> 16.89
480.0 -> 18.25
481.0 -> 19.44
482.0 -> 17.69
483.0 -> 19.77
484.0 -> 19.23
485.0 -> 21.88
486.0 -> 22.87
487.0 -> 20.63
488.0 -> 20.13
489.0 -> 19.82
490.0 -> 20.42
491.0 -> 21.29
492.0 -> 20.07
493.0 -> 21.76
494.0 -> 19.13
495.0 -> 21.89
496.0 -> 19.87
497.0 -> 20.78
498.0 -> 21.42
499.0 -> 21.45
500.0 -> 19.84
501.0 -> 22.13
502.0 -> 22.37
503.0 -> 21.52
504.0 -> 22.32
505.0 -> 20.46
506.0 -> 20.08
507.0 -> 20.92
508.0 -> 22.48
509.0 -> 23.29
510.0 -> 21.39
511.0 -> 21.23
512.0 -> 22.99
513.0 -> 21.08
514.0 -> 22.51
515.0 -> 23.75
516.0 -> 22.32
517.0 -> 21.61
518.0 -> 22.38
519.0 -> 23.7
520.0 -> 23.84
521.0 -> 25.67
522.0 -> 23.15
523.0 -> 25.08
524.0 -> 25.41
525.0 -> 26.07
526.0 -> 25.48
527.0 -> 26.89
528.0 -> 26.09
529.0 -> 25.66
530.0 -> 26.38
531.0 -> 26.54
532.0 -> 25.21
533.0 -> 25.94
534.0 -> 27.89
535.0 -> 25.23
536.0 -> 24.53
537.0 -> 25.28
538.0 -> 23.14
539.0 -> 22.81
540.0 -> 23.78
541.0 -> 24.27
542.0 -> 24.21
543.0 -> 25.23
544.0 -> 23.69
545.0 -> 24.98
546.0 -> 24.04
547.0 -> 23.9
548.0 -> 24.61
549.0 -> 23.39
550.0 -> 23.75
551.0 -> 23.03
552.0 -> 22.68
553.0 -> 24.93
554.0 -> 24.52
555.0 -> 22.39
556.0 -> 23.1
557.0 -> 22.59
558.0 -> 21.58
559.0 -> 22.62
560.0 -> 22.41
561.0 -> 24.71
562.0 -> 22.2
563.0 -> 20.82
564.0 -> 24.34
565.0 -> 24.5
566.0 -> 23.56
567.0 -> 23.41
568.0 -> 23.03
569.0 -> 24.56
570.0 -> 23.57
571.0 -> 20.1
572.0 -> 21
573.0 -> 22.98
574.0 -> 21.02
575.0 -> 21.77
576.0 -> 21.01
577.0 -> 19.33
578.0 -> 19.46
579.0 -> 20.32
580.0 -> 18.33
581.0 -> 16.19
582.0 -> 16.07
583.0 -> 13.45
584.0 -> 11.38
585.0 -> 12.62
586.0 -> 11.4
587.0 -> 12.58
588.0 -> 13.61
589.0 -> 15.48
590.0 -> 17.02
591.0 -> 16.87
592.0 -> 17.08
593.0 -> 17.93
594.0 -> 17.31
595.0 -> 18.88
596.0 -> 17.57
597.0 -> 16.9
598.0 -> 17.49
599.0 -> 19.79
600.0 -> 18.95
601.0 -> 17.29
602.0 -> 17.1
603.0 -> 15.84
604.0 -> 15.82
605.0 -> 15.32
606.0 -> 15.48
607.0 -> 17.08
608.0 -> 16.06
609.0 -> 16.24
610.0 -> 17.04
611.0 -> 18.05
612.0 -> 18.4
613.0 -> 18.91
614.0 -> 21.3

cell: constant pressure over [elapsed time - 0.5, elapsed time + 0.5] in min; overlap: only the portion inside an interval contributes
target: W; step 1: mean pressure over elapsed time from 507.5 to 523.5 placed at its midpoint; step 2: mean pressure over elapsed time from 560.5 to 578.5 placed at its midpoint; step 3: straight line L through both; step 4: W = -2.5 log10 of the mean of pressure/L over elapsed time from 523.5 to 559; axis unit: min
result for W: -0.09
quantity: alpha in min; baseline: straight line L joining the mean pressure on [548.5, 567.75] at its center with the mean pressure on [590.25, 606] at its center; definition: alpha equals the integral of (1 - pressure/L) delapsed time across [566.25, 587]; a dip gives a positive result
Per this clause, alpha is 1.7 min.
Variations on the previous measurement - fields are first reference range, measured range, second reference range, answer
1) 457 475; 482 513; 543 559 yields -1.38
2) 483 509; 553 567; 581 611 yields -4.11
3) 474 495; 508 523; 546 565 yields -1.23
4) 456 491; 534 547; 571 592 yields -4.90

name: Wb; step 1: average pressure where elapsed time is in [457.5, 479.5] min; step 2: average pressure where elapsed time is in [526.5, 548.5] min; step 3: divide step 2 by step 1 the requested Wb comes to 1.4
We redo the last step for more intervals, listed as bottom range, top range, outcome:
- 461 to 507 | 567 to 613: 0.91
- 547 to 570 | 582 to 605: 0.69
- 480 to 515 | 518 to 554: 1.18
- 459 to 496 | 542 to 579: 1.21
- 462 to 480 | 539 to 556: 1.34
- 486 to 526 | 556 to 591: 0.89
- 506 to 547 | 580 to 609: 0.67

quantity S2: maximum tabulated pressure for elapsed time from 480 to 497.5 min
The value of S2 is 22.87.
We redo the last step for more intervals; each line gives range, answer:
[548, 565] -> 24.93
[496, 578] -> 27.89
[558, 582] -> 24.71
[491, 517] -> 23.75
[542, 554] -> 25.23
